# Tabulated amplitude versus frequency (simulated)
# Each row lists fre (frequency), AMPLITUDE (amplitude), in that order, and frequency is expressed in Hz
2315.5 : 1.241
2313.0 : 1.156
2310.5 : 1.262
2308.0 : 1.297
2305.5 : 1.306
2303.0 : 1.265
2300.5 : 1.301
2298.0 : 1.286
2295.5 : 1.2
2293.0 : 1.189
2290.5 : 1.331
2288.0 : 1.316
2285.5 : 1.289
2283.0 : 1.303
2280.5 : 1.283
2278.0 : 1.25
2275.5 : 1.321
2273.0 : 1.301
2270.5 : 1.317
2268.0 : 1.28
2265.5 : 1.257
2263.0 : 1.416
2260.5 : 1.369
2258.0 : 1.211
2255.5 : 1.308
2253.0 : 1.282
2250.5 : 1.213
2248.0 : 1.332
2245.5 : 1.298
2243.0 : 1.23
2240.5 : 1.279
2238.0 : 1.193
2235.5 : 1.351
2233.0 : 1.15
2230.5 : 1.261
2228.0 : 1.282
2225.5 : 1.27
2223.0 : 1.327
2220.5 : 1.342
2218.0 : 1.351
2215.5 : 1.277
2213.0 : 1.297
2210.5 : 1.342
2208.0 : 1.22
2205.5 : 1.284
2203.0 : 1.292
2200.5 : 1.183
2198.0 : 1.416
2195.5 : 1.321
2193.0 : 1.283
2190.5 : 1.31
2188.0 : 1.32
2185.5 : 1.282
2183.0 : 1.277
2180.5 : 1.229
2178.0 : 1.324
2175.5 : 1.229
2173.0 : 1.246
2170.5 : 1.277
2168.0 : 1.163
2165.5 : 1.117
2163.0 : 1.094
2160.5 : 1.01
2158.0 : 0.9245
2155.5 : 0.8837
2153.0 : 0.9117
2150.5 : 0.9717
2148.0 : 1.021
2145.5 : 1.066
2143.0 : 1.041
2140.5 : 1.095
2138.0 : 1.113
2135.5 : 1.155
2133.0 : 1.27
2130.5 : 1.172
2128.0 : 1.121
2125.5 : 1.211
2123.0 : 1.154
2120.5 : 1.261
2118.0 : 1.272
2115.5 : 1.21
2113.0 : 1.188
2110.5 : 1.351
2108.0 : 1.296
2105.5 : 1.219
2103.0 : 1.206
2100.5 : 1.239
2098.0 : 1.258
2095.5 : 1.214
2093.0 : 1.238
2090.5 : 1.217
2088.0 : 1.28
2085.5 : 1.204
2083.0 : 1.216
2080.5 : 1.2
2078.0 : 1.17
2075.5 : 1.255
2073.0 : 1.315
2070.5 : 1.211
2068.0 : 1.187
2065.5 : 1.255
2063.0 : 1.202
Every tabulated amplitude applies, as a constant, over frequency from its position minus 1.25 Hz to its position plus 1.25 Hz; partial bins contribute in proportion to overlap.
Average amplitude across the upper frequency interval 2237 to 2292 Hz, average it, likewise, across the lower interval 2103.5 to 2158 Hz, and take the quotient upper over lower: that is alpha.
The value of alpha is 1.1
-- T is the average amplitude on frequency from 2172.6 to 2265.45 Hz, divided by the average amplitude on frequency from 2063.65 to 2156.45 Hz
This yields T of 1.1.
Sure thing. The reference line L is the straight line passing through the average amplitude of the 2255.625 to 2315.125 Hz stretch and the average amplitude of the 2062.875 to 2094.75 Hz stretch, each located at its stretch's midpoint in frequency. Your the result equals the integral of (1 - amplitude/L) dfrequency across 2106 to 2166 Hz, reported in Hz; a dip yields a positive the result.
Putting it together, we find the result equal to 5.8 Hz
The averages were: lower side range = 1.23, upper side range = 1.28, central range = 1.12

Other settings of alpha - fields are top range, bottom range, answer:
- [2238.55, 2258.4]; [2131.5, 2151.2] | 1.16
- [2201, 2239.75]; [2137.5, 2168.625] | 1.25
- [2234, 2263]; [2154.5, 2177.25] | 1.15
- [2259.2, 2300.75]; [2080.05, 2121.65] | 1.04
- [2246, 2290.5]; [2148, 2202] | 1.10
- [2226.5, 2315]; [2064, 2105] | 1.04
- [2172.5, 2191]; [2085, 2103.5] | 1.03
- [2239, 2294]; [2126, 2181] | 1.16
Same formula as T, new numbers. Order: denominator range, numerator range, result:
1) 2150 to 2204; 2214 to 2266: 1.08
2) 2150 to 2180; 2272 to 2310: 1.16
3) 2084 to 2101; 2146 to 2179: 0.88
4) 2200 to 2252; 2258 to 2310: 1.01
